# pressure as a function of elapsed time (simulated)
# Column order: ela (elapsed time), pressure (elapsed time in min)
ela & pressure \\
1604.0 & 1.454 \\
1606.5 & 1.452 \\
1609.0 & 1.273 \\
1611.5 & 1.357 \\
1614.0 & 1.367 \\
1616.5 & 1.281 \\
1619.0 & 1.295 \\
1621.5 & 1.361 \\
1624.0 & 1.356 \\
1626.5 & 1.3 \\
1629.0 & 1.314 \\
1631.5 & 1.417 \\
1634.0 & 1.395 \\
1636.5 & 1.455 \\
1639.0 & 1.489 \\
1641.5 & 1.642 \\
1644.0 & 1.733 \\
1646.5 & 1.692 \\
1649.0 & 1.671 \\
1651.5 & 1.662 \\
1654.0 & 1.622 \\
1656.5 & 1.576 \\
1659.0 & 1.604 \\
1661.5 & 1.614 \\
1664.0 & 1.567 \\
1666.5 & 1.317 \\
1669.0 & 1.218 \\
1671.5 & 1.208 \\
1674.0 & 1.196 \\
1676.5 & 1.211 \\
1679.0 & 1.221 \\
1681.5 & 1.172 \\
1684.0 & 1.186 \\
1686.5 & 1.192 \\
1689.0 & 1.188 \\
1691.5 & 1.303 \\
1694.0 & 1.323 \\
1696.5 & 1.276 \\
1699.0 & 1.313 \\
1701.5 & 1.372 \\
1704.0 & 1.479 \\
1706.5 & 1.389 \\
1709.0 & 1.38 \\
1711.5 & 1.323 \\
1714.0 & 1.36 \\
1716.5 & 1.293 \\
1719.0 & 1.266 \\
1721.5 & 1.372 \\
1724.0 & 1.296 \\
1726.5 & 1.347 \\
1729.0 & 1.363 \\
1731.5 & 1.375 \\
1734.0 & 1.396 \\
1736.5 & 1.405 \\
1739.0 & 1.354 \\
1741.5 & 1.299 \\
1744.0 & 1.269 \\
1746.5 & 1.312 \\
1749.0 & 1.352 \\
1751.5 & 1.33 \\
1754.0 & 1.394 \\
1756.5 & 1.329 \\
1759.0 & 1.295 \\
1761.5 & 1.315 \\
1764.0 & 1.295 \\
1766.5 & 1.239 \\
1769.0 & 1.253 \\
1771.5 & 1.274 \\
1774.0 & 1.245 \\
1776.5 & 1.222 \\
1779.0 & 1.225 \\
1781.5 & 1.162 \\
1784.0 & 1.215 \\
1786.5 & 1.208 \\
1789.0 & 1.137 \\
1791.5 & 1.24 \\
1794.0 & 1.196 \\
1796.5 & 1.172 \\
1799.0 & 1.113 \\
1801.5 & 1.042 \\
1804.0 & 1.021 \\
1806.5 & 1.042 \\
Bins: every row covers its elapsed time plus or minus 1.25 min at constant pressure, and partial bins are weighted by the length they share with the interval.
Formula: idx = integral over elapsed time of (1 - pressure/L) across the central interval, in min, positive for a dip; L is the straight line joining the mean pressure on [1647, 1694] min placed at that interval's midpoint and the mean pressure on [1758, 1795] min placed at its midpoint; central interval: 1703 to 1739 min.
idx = -1.4 min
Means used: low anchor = 1.38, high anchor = 1.23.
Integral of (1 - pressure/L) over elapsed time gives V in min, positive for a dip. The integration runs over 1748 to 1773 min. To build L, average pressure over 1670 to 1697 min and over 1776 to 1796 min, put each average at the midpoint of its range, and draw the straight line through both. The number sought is -2.1 min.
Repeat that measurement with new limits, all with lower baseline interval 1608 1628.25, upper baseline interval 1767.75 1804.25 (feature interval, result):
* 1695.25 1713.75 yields -1.6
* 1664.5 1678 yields 0.3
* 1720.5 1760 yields -3.9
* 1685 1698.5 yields 0.1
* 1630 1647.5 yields -3.1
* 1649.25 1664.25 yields -3.7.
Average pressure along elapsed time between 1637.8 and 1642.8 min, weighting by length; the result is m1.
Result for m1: 1.57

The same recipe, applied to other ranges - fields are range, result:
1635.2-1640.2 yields 1.47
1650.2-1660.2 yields 1.62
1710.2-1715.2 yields 1.34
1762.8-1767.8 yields 1.27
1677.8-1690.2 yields 1.19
